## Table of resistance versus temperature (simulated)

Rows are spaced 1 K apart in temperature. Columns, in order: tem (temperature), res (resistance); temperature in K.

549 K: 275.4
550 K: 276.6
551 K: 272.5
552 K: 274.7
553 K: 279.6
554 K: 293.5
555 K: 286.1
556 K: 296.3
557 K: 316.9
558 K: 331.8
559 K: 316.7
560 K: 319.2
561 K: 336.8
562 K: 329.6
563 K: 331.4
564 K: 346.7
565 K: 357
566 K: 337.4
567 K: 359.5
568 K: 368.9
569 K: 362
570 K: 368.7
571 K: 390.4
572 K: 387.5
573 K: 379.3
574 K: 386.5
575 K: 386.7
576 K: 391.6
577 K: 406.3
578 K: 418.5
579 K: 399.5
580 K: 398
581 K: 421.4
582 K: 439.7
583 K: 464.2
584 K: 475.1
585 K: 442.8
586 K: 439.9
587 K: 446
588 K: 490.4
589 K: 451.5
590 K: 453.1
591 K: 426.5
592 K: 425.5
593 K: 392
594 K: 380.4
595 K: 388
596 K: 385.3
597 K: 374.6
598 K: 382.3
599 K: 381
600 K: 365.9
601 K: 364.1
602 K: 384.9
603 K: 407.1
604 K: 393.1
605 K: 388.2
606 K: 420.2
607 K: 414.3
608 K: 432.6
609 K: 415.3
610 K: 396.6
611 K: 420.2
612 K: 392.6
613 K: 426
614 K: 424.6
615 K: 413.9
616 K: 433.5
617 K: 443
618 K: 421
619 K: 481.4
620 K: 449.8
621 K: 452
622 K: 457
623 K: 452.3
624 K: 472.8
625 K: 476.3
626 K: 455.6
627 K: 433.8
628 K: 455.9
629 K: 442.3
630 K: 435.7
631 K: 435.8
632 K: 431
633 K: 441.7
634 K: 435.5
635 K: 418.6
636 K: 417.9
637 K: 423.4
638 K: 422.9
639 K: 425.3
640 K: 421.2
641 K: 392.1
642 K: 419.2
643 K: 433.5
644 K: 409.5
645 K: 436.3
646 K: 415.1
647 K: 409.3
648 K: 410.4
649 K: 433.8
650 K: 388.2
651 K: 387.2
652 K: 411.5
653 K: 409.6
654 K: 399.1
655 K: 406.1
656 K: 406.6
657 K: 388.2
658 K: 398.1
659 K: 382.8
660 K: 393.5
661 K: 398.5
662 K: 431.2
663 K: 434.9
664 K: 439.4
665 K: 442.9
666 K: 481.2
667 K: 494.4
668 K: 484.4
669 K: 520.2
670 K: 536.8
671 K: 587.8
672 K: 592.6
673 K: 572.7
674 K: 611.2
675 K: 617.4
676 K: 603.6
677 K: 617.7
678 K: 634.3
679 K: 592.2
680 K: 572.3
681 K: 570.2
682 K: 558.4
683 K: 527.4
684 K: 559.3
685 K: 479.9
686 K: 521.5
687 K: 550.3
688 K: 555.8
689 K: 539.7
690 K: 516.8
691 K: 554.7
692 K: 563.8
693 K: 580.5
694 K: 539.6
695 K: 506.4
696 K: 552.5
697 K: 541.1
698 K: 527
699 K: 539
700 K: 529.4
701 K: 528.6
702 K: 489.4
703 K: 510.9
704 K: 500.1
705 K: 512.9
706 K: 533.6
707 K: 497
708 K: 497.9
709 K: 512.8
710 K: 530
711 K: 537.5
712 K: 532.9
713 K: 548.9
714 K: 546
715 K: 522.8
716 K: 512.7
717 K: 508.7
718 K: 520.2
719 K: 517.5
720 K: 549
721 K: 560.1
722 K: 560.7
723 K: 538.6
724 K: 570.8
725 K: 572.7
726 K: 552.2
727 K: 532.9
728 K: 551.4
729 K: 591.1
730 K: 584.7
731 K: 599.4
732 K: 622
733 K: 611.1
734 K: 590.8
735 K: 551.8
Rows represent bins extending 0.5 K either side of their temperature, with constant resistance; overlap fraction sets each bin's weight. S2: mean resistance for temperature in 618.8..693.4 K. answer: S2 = 475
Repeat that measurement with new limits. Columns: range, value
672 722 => 544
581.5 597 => 431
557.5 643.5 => 409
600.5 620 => 415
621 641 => 439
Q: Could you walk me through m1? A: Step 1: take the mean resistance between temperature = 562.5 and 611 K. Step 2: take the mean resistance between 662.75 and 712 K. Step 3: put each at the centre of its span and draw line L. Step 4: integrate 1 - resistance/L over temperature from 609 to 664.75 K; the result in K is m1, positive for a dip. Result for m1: 5.1 K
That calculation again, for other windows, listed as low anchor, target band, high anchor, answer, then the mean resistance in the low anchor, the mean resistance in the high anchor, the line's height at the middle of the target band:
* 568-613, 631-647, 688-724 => 1.3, 407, 531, 459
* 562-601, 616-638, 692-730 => 0.1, 399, 535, 447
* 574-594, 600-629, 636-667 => -0.3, 428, 416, 423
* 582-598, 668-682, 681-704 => -1.8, 428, 535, 517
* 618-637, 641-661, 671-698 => 3.5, 446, 563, 494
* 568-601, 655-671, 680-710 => 1.6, 408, 532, 496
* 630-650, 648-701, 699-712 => -3.5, 422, 517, 472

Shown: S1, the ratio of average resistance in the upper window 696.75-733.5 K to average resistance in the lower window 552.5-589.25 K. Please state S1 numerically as 1.43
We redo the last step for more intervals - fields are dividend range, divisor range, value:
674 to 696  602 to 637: 1.30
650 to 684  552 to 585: 1.35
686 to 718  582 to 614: 1.28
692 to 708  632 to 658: 1.27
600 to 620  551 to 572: 1.25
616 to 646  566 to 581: 1.13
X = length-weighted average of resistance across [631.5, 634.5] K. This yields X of 436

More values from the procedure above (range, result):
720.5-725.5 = 561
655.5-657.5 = 397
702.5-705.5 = 508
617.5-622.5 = 452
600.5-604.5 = 387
